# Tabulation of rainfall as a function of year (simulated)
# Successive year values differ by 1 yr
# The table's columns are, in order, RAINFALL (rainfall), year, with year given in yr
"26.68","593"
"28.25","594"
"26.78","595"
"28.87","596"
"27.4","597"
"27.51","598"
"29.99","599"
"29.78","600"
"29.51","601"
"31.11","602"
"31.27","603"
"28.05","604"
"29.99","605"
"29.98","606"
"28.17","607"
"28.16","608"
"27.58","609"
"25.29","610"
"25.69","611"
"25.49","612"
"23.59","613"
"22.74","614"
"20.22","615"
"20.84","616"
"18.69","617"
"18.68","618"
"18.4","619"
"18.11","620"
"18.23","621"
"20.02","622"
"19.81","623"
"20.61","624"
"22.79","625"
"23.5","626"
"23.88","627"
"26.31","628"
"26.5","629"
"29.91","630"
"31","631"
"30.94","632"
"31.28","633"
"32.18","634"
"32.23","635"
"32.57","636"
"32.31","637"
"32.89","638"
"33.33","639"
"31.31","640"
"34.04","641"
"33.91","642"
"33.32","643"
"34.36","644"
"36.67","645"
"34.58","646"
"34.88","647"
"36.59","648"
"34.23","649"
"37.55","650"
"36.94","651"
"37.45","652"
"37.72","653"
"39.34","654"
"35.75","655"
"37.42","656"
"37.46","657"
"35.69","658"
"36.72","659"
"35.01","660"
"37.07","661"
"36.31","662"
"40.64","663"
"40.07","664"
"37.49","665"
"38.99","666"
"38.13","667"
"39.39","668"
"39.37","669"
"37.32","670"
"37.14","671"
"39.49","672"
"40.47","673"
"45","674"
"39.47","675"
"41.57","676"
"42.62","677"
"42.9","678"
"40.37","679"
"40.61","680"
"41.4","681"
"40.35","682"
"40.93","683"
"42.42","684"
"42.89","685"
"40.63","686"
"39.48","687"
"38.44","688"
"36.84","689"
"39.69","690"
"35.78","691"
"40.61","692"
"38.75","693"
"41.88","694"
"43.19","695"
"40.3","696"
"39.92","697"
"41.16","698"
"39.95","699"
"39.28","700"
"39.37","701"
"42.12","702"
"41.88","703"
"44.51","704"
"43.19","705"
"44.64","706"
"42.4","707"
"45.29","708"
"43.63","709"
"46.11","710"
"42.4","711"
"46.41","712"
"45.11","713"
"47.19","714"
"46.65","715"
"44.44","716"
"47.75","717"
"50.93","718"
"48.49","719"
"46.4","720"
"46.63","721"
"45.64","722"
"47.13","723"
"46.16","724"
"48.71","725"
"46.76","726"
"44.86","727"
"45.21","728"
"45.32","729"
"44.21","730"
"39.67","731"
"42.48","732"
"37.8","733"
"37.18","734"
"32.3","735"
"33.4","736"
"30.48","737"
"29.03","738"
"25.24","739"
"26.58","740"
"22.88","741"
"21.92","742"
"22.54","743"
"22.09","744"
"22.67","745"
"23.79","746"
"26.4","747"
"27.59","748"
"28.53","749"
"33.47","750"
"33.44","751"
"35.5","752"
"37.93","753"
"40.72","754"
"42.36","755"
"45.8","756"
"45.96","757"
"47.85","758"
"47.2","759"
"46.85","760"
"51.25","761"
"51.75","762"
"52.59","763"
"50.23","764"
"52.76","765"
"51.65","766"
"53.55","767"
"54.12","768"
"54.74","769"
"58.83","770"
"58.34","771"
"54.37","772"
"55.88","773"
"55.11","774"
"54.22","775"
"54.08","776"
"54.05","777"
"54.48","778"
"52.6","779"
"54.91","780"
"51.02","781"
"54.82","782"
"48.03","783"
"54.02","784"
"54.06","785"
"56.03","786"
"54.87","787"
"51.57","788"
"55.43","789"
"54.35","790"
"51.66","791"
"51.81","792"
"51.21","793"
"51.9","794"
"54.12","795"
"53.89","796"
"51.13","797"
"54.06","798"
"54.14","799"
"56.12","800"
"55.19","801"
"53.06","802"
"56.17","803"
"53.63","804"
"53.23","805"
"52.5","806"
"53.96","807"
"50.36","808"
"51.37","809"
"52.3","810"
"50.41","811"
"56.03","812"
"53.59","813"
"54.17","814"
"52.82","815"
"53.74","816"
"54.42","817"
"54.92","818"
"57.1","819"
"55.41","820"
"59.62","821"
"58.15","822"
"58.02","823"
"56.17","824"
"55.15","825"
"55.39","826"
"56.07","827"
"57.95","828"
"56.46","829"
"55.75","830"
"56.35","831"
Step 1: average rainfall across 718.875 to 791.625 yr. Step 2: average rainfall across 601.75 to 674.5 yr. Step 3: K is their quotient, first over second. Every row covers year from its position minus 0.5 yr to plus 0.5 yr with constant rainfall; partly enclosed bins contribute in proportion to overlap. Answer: 1.41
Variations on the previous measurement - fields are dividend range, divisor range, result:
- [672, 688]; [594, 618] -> 1.55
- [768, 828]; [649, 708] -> 1.37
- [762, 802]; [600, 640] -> 2.04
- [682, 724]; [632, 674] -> 1.19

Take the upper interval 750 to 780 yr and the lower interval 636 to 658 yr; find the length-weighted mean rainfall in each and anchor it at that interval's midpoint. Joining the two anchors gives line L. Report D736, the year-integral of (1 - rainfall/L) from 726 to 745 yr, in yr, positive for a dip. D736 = 5.1 yr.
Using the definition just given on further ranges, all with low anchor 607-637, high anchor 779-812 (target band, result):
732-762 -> 7.4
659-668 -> -1.8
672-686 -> -3.0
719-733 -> -1.1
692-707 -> -1.6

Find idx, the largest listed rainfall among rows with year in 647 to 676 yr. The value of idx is 45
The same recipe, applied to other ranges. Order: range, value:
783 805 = 56.17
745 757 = 45.96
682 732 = 50.93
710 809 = 58.83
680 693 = 42.89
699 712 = 46.41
